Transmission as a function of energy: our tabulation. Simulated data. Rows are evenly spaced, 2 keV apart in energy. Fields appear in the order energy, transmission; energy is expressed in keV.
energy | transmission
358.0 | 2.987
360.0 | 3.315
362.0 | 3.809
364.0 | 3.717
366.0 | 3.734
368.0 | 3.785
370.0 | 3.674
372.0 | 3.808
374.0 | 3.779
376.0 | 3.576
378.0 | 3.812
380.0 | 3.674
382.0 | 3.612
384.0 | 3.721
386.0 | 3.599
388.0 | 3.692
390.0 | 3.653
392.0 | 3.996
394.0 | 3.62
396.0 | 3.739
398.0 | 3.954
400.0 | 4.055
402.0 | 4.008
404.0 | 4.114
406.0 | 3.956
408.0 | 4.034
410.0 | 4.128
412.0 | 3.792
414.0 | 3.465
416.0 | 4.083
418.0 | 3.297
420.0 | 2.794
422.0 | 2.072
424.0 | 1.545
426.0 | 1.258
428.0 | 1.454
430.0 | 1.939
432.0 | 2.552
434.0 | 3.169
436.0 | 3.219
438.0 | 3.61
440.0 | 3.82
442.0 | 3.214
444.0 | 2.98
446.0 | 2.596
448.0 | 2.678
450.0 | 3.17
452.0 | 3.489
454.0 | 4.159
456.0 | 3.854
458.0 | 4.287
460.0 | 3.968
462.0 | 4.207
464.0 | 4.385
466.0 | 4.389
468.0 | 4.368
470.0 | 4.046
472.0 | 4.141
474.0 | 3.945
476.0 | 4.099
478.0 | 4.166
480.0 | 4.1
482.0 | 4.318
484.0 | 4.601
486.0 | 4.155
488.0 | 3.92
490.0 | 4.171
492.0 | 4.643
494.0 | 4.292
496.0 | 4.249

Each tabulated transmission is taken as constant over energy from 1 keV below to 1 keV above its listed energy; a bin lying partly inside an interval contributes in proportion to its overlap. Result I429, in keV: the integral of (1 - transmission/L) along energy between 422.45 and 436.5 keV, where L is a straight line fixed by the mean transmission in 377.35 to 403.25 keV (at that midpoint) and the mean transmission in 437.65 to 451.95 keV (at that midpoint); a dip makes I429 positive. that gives 5.1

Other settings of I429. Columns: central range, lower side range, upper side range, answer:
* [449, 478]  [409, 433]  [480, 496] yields -2.6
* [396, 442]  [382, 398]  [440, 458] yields 4.5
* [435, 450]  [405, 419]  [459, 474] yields 3.2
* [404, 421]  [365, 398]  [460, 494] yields 0.7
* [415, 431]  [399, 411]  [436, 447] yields 6.0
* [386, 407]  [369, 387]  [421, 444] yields -3.6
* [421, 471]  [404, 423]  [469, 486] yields 8.7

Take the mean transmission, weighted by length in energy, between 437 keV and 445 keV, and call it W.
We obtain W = 3.41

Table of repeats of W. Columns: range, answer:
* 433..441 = 3.45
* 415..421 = 3.39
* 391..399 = 3.83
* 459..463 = 4.09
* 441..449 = 2.87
